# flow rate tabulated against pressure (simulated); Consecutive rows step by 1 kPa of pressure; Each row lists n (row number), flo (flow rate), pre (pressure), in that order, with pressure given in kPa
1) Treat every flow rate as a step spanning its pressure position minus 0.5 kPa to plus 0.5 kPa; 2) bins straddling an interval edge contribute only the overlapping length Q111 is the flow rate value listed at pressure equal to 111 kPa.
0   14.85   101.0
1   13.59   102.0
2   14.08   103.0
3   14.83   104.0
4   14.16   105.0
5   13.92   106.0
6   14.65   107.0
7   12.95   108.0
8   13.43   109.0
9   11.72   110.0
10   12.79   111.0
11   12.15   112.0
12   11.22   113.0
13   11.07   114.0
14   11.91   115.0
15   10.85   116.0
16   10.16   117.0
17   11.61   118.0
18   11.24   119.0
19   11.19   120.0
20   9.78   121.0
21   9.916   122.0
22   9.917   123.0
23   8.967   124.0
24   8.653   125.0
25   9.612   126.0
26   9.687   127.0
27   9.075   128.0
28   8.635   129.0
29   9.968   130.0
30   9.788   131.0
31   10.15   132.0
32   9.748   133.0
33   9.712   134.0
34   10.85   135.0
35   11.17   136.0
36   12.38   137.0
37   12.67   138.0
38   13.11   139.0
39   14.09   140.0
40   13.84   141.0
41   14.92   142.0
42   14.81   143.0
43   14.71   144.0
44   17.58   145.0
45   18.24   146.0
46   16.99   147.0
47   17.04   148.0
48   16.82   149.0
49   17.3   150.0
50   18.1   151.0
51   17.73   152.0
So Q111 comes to 12.79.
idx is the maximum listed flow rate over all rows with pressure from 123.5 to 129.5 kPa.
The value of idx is 9.687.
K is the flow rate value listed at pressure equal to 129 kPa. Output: 8.635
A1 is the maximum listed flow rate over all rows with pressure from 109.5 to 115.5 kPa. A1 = 12.79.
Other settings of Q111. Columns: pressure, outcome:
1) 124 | 8.967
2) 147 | 16.99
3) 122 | 9.916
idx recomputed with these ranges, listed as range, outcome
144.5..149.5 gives 18.24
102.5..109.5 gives 14.83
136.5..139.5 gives 13.11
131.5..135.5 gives 10.85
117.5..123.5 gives 11.61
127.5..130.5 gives 9.968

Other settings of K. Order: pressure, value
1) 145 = 17.58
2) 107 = 14.65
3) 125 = 8.653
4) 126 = 9.612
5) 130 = 9.968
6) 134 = 9.712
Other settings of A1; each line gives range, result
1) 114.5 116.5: 11.91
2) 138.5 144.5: 14.92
